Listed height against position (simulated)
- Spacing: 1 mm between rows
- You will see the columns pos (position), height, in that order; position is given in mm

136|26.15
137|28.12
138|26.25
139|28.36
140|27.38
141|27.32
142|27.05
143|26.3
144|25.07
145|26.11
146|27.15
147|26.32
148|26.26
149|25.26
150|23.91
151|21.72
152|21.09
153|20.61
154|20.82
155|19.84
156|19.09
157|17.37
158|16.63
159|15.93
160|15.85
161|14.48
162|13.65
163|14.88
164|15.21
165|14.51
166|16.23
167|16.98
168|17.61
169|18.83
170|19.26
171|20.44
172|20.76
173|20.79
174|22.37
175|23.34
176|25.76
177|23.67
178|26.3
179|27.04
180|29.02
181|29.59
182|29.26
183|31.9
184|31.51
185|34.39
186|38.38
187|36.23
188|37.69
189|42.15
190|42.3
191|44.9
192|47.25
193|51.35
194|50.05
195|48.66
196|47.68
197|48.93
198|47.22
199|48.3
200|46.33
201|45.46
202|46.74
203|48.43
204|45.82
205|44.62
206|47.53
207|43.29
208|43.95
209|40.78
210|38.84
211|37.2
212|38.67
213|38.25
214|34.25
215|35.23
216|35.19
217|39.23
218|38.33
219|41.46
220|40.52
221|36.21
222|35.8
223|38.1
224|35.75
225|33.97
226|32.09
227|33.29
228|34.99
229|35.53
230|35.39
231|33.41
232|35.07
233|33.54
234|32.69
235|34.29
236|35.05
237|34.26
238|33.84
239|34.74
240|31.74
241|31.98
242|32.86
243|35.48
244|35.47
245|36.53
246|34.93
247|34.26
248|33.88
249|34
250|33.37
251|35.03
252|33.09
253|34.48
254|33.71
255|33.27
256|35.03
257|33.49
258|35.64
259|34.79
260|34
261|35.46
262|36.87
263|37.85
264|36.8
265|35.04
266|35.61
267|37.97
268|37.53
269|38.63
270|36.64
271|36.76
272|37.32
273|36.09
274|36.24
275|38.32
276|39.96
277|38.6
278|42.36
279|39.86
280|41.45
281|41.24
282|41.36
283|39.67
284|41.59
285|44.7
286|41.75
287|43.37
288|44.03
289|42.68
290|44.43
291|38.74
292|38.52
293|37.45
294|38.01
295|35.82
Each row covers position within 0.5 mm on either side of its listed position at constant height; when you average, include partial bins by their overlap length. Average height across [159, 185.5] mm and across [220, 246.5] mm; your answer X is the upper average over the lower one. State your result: 1.58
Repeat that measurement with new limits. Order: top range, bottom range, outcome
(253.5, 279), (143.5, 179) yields 1.79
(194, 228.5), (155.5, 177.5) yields 2.24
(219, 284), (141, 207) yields 1.20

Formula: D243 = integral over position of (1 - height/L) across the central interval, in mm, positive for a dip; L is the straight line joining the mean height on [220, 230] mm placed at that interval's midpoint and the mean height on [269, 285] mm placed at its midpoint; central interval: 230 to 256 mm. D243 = 1.87 mm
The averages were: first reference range 35.4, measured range 34.1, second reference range 39.3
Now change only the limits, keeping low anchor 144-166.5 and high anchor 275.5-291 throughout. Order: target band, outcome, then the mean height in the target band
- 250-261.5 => 0.8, 34.3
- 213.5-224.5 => -2.4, 37.3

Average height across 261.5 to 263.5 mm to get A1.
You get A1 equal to 37.4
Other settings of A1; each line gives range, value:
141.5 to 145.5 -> 26.1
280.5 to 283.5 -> 40.8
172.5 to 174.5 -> 21.6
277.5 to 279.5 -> 41.1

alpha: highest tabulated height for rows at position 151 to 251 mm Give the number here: 51.35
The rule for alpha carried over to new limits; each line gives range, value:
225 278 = 42.36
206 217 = 47.53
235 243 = 35.48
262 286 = 44.7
